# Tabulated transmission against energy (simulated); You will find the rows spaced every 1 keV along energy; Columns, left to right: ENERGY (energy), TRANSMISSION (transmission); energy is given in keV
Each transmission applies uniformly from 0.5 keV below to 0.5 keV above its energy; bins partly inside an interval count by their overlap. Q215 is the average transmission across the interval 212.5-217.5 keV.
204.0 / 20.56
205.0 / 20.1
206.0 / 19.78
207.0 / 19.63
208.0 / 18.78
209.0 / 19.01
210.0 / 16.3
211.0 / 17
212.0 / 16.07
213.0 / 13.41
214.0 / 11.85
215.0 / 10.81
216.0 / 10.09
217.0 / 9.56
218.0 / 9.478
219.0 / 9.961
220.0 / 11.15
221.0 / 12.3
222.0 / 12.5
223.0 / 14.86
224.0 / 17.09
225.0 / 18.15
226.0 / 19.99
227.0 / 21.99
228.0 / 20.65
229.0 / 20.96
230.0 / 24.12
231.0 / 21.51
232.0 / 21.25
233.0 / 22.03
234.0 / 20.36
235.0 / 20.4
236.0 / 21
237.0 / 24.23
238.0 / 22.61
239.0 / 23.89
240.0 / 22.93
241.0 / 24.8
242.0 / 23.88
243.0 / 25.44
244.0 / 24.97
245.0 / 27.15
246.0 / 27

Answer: 11.1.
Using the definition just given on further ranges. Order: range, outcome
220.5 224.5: 14.2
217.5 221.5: 10.7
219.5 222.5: 12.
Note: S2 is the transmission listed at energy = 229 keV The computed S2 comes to 20.96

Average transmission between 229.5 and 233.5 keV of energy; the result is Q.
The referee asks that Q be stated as 22.2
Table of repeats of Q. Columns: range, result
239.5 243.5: 24.3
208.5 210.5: 17.7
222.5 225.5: 16.7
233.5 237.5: 21.5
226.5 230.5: 21.9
